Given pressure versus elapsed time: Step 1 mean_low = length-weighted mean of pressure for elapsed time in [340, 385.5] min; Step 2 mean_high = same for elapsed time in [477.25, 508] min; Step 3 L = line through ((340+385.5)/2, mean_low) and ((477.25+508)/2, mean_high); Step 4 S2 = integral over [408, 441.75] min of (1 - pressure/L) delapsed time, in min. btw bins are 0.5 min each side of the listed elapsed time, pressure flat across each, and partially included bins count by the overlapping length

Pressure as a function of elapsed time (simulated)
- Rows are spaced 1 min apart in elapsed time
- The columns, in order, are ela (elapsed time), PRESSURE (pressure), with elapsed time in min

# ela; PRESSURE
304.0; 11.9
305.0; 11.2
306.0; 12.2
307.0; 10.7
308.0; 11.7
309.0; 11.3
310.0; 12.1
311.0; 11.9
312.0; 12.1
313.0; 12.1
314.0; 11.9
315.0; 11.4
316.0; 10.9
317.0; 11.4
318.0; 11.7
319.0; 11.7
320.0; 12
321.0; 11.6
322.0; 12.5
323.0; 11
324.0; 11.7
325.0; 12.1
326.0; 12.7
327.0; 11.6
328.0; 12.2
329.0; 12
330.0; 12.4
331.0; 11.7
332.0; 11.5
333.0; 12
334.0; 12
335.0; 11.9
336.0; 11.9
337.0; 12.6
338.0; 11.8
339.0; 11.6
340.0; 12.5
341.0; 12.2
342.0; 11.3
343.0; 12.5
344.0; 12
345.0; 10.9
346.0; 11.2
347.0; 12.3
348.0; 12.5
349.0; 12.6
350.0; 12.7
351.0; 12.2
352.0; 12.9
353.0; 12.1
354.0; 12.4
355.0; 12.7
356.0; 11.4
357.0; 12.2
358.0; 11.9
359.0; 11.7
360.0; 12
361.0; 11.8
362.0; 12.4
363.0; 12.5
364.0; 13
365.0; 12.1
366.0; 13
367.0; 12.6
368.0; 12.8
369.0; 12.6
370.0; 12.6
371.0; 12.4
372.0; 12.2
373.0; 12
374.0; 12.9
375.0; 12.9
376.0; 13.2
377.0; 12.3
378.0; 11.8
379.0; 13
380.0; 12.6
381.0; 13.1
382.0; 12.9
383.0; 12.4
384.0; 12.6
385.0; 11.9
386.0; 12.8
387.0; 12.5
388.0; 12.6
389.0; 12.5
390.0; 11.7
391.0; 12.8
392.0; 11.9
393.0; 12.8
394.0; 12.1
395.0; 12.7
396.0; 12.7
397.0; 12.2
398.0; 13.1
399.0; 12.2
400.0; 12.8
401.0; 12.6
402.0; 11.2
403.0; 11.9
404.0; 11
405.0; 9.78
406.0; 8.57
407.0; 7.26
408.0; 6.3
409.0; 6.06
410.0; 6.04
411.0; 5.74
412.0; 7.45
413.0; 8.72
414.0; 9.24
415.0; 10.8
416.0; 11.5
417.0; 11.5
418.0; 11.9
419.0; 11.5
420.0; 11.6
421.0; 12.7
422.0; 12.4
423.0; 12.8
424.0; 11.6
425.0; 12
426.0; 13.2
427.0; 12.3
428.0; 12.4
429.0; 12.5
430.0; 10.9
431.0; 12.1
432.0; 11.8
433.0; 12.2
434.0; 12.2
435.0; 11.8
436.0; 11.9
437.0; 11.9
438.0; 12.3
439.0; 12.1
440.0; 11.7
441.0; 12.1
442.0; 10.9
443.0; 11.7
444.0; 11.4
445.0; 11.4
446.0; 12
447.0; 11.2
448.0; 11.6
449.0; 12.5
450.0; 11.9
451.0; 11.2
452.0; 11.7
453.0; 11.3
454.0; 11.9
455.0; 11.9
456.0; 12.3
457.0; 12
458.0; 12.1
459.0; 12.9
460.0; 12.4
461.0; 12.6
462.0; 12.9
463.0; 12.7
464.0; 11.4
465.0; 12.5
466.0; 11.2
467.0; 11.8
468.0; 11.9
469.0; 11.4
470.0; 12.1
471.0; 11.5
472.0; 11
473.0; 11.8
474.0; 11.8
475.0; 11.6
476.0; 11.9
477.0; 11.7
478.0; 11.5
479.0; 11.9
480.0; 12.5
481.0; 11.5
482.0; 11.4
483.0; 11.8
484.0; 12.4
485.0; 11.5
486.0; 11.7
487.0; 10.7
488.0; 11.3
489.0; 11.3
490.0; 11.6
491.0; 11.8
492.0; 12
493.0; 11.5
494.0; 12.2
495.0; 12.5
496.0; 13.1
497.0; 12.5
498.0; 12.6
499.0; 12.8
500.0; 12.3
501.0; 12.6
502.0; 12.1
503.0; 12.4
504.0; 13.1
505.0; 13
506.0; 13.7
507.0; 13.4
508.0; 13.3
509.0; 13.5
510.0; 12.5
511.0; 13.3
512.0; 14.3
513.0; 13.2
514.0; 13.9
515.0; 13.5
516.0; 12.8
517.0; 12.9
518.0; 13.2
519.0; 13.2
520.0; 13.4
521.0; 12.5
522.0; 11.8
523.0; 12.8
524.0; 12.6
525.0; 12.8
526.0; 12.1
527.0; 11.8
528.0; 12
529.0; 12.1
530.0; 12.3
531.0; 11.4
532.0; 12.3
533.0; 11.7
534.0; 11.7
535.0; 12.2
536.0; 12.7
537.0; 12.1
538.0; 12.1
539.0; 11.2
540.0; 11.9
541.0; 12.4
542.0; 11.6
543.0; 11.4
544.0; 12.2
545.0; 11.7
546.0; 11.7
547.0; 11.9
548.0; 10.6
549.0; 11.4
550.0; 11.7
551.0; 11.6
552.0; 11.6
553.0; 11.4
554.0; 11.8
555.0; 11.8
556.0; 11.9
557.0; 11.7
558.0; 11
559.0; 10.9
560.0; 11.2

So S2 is 3.34 min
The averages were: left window 12.3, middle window 11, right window 12.2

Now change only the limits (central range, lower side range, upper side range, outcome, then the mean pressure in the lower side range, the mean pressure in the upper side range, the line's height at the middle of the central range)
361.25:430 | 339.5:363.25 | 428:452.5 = 1.87 min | 12.1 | 11.8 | 12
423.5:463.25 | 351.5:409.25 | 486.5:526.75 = 1.11 min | 12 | 12.6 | 12.3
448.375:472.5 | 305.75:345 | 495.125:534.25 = 1.00 min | 11.8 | 12.7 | 12.5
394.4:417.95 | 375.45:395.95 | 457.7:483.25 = 4.33 min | 12.5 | 11.9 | 12.4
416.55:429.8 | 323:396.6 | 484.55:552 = 0.14 min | 12.3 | 12.3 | 12.3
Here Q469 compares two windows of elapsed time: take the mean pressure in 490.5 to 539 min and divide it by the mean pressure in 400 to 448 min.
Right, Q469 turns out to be 1.1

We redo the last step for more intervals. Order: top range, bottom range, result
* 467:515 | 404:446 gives 1.13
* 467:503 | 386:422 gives 1.10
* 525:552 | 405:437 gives 1.12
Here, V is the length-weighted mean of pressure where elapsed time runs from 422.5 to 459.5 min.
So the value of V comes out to 11.9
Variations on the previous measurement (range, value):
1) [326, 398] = 12.3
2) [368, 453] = 11.6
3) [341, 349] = 11.9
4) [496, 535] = 12.7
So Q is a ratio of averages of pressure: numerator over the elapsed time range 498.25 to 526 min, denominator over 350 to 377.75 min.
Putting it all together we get 1.05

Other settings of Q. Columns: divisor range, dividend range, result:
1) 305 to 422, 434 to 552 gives 1.03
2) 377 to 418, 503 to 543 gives 1.13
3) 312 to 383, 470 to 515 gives 1.01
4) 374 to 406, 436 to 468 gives 0.97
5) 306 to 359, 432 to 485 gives 0.99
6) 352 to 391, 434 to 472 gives 0.96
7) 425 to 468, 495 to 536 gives 1.06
